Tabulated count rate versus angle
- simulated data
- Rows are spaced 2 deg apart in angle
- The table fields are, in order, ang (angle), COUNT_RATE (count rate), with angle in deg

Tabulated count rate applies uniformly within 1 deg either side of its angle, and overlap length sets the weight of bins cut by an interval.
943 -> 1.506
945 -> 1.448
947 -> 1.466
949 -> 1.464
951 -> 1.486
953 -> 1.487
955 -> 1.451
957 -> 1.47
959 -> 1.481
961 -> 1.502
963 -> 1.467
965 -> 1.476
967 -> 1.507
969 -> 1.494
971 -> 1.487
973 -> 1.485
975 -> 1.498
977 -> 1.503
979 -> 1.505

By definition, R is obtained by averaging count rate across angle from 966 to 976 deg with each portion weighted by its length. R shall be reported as 1.49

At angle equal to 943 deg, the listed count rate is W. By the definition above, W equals 1.506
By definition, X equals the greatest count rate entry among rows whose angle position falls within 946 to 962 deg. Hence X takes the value 1.502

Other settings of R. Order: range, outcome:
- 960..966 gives 1.48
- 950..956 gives 1.47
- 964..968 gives 1.49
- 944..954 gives 1.47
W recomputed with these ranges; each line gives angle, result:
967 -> 1.507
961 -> 1.502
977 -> 1.503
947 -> 1.466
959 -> 1.481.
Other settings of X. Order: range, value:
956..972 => 1.507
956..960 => 1.481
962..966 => 1.476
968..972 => 1.494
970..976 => 1.498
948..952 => 1.486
